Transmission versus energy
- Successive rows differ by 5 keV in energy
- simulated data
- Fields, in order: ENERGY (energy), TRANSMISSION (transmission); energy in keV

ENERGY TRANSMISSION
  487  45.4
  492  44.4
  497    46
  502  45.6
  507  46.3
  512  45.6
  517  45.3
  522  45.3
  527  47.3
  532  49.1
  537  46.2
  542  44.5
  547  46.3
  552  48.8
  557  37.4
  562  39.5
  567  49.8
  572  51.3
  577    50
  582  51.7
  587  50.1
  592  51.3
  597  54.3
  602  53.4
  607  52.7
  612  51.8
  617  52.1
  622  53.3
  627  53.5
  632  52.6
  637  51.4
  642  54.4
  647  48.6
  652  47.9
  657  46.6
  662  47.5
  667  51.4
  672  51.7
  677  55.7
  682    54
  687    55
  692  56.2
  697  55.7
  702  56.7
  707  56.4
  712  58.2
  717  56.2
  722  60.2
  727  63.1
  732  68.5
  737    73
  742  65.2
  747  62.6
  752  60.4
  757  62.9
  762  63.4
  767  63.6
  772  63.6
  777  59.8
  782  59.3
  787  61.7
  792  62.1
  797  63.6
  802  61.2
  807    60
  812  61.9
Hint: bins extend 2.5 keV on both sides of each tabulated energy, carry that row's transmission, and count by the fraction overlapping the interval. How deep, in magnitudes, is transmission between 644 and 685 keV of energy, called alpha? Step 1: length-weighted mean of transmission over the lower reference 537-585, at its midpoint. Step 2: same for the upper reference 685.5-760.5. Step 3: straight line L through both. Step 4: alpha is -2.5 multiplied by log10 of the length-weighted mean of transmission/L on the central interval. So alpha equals 0.11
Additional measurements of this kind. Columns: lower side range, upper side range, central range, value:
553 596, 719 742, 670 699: 0.11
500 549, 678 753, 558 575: 0.07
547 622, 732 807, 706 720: 0.03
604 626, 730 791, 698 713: 0.05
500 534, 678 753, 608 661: 0.07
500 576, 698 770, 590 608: -0.04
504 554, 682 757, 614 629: 0.01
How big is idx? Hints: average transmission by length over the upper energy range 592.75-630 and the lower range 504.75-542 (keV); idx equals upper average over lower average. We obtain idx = 1.1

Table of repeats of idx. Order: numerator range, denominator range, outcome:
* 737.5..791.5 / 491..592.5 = 1.34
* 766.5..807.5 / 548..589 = 1.30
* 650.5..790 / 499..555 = 1.26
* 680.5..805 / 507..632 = 1.25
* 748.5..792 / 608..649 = 1.18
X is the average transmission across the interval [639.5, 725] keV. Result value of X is 53.7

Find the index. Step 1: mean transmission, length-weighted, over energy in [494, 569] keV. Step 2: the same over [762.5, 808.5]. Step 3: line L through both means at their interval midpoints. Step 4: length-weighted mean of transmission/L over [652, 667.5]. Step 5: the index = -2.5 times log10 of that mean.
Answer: 0.12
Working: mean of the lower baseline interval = 45.5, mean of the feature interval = 48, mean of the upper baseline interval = 61.8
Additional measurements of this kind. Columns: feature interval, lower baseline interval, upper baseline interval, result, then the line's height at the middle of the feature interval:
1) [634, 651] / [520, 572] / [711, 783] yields 0.06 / 53.9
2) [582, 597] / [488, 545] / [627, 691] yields -0.06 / 48.8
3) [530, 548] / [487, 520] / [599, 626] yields 0.03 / 47.9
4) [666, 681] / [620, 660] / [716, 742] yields 0.06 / 56.2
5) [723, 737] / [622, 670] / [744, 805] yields -0.15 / 58.1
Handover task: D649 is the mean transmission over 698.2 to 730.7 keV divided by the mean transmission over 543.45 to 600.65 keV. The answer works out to 1.22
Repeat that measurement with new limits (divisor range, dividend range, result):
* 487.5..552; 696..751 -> 1.34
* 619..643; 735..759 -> 1.22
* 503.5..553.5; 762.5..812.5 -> 1.33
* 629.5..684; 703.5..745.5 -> 1.22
